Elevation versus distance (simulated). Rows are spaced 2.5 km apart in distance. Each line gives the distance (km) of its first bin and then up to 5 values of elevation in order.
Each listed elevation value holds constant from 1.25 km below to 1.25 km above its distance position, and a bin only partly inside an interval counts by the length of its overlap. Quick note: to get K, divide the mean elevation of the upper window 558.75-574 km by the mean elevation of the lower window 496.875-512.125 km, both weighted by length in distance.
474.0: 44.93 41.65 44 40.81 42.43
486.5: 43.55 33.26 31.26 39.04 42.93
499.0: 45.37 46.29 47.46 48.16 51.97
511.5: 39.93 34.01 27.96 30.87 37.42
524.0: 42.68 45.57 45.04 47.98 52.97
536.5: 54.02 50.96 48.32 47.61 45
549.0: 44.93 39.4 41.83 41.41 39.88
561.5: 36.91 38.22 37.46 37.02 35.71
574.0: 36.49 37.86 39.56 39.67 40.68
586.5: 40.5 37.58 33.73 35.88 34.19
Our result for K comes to 0.80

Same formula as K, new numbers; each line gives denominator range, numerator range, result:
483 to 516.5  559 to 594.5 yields 0.91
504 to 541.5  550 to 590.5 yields 0.88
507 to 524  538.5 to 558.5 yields 1.17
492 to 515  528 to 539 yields 1.15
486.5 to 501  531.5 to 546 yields 1.28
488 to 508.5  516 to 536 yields 1.00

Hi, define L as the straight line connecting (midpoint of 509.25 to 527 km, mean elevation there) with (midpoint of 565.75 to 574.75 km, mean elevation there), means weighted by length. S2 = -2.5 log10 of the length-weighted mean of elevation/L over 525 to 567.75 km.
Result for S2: -0.201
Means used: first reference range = 37.4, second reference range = 36.6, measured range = 44.5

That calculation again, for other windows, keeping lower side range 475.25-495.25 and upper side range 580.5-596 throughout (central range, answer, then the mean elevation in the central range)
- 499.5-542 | -0.14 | 44.2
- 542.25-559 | -0.13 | 43.3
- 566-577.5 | 0.04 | 36.9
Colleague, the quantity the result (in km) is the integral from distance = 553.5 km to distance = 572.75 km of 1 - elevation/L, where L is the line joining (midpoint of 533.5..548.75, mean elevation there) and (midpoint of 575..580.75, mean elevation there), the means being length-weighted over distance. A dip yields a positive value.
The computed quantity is 2.0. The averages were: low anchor 49.3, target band 38.4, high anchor 38.7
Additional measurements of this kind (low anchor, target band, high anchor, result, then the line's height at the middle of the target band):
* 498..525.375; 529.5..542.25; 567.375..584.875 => -3.4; 40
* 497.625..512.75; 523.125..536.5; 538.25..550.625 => -0.2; 46.8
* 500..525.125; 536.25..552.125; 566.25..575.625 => -3.5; 38.5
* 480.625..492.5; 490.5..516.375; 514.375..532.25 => -2.3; 38.7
